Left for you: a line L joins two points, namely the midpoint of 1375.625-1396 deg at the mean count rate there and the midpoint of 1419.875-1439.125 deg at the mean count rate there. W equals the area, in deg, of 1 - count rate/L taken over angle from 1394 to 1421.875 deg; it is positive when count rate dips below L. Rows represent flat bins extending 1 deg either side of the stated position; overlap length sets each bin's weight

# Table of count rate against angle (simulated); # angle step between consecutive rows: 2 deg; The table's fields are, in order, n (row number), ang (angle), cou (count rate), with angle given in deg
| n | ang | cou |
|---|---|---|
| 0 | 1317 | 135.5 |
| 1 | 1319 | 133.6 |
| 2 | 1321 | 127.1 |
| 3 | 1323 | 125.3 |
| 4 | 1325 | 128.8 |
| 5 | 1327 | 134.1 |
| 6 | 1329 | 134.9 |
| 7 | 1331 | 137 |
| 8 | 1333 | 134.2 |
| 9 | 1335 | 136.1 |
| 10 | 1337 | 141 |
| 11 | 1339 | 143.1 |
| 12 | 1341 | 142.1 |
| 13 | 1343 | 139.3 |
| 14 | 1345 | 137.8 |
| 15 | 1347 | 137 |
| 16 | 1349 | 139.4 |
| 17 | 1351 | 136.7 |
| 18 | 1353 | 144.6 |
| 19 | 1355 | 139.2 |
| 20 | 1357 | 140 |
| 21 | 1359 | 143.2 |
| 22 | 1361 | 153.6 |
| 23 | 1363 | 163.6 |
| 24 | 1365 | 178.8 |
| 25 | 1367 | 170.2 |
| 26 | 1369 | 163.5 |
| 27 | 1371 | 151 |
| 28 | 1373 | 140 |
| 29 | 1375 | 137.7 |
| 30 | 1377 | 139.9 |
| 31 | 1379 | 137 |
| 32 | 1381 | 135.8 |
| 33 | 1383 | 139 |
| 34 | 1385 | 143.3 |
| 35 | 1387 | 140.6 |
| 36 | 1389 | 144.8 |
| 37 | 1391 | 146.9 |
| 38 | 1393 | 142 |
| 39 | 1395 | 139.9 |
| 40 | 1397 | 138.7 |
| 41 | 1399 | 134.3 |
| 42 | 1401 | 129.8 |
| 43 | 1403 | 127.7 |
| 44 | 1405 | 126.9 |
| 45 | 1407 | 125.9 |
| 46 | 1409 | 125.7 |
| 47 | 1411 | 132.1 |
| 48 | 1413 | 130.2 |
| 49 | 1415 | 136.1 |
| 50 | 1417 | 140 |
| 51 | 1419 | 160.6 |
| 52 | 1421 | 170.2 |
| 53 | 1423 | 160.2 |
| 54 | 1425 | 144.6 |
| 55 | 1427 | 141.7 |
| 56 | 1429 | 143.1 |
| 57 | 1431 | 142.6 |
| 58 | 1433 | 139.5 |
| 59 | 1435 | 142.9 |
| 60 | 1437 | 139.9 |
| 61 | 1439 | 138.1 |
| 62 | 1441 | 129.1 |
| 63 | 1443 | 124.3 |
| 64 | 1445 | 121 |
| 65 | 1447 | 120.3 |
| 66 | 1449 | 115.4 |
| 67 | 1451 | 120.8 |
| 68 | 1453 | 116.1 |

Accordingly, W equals 1.4 deg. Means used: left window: 141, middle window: 137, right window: 147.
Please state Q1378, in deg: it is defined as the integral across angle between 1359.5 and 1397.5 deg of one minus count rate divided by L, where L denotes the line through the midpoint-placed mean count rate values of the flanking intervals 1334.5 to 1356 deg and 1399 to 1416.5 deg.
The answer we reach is -3.7 deg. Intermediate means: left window 140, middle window 148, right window 130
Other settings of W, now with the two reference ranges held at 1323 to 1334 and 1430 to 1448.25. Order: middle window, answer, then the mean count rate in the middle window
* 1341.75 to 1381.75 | -4.1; 146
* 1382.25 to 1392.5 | -0.8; 143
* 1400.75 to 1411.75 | 0.4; 128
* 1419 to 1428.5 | -1.5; 154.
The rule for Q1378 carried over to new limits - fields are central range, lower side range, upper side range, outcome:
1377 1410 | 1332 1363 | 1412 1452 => 0.77 deg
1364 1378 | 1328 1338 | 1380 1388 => -1.57 deg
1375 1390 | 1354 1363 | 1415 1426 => 0.91 deg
